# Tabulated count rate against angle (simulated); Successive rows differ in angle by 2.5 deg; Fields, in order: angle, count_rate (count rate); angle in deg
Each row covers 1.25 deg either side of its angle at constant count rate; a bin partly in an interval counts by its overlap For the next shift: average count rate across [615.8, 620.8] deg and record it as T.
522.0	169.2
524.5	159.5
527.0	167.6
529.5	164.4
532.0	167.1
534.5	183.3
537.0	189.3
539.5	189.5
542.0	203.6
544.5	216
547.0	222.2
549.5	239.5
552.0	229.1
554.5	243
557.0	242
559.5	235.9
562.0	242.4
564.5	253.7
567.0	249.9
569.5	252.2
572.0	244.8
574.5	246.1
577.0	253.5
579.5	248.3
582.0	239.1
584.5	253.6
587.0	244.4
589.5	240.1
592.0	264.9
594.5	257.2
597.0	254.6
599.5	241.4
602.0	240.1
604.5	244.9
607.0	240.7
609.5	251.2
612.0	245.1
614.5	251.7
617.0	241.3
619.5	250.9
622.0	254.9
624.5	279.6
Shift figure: 246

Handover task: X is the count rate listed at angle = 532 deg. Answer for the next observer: 167.1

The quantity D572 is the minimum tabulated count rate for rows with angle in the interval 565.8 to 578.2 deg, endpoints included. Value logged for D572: 244.8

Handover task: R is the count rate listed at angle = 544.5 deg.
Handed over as 216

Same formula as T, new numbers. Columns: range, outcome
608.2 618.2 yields 247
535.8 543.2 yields 194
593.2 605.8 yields 248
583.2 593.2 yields 251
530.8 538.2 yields 180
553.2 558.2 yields 242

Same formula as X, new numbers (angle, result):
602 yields 240.1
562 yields 242.4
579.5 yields 248.3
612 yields 245.1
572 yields 244.8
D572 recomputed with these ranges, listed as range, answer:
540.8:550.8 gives 203.6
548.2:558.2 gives 229.1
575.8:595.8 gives 239.1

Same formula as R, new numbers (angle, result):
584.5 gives 253.6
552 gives 229.1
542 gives 203.6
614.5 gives 251.7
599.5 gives 241.4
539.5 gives 189.5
